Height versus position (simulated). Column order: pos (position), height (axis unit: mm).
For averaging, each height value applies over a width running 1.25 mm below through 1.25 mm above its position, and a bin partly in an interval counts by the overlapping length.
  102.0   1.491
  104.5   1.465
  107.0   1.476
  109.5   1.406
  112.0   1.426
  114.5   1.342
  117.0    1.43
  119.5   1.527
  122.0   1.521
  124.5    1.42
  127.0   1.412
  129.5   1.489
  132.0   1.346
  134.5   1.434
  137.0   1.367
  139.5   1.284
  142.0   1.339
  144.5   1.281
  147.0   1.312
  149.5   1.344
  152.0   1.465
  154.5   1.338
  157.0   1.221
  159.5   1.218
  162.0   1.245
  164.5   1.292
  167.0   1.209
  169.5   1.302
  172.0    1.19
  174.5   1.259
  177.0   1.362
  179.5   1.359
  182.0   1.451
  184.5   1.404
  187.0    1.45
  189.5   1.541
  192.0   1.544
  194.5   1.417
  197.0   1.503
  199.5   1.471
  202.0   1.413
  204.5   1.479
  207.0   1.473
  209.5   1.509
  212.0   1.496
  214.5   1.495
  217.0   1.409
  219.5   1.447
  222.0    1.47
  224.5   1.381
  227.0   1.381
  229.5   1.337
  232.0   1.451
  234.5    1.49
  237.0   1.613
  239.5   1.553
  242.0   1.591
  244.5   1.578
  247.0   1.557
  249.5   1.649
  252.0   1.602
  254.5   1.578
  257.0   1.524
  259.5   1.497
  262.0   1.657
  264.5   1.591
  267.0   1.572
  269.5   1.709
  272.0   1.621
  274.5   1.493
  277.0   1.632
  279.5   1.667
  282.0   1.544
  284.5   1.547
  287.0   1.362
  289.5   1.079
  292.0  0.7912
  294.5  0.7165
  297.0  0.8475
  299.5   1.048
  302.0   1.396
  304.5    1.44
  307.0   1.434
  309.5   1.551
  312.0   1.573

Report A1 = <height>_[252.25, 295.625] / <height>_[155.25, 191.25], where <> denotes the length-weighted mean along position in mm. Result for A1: 1.10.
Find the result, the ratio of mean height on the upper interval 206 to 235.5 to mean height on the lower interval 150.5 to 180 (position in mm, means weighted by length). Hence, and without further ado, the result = 1.1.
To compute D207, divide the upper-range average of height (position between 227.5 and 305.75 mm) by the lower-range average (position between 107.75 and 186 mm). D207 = 1.1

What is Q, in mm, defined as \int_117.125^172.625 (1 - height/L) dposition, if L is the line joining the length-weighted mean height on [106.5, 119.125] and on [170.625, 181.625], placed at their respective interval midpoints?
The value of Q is 0.7 mm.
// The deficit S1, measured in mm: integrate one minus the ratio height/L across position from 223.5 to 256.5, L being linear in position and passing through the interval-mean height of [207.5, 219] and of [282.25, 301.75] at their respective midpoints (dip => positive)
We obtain -4.4 mm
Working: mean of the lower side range 1.48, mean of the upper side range 1.1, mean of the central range 1.52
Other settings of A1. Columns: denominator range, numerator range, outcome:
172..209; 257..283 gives 1.12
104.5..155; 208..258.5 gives 1.07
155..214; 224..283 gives 1.12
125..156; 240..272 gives 1.16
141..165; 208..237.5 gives 1.11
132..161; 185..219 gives 1.11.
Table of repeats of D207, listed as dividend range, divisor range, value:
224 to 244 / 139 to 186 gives 1.13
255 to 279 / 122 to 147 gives 1.15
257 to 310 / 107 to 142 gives 0.98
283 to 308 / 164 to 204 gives 0.84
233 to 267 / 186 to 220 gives 1.07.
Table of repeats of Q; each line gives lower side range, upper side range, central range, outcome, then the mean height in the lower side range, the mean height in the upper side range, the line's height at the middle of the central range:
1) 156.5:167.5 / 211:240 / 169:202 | -2.1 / 1.24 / 1.46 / 1.32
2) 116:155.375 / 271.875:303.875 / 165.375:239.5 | -4.6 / 1.39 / 1.28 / 1.34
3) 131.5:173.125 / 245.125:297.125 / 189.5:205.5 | -1.4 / 1.3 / 1.45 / 1.36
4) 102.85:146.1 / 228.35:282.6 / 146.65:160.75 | 1.3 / 1.41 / 1.57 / 1.45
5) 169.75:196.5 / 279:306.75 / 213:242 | -3.1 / 1.4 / 1.22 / 1.32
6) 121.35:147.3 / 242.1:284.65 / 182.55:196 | 0.0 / 1.38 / 1.59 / 1.47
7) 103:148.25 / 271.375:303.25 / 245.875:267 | -4.5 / 1.4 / 1.28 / 1.31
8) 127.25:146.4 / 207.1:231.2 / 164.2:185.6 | 1.3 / 1.36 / 1.44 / 1.4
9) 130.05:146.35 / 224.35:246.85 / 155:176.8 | 2.2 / 1.35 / 1.49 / 1.39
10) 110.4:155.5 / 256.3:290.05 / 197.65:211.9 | 0.0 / 1.39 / 1.55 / 1.47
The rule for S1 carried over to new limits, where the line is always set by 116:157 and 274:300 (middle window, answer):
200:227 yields -2.83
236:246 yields -2.27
